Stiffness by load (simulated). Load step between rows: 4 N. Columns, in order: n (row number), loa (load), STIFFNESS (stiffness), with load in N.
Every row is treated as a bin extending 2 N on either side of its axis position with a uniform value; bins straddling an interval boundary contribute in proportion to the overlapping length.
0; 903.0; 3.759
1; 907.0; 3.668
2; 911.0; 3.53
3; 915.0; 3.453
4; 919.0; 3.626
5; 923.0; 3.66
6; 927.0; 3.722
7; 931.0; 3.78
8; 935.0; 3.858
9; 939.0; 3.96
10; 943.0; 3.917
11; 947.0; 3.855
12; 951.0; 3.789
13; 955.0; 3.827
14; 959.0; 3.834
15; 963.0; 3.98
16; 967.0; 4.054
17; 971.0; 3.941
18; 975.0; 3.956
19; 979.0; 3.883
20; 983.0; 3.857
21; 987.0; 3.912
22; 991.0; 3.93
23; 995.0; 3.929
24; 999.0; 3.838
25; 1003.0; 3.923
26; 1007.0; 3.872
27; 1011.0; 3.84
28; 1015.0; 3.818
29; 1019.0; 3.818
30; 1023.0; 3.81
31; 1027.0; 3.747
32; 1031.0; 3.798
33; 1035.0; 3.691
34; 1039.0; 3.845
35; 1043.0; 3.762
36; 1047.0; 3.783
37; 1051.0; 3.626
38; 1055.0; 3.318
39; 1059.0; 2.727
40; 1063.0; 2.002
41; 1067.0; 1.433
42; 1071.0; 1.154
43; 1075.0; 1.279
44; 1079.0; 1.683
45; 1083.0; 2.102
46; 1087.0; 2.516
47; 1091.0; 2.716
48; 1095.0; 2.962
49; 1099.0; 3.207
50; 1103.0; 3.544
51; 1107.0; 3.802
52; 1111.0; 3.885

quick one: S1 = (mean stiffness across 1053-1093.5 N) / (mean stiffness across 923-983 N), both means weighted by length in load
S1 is 0.5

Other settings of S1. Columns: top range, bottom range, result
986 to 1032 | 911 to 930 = 1.07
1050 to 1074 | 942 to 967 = 0.59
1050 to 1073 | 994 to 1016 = 0.60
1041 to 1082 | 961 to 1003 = 0.63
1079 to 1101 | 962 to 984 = 0.66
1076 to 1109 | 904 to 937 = 0.76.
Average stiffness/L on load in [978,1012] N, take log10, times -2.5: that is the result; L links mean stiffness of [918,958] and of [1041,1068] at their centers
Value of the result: -0.14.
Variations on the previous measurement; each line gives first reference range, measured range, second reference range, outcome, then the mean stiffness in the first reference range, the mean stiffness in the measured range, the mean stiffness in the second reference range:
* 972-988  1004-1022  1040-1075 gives -0.14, 3.9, 3.84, 2.67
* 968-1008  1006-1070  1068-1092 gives -0.20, 3.91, 3.39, 1.85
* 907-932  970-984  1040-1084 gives -0.23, 3.63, 3.91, 2.48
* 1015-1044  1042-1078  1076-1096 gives 0.22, 3.78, 2.51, 2.31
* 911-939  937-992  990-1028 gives -0.04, 3.69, 3.91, 3.85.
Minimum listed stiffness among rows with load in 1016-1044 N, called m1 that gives 3.691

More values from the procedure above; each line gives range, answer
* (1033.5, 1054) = 3.626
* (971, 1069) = 1.433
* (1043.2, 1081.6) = 1.154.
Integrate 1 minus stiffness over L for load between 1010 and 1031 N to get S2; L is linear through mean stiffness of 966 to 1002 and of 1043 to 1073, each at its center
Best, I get -3.3 N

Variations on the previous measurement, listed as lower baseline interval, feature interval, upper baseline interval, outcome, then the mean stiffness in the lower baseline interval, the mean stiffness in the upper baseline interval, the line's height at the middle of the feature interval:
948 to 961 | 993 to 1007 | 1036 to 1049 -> -0.33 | 3.82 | 3.79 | 3.8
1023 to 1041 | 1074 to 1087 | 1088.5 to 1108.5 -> 5.85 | 3.77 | 3.21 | 3.37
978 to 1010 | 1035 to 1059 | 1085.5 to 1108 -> -0.69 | 3.89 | 3.11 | 3.49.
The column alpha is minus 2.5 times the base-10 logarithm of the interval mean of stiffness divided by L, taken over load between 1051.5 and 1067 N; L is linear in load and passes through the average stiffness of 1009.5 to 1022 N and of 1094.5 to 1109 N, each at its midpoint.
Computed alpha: 0.36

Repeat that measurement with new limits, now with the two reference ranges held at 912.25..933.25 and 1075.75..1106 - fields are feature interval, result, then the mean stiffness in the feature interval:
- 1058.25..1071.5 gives 0.473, 1.82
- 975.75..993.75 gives -0.188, 3.9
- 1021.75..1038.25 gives -0.242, 3.77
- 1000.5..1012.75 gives -0.225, 3.88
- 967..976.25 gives -0.182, 3.97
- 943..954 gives -0.102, 3.84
